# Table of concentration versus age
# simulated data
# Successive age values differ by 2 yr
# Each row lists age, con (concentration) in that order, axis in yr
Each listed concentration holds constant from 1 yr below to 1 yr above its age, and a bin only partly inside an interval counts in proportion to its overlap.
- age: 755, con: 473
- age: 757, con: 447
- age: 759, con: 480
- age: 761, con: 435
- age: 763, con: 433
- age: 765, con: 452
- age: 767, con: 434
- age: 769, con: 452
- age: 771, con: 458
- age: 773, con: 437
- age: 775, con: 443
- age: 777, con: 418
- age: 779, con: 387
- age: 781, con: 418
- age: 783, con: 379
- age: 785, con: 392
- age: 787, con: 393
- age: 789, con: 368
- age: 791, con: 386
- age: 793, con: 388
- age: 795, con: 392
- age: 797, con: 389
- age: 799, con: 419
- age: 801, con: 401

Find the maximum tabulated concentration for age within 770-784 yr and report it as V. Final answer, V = 458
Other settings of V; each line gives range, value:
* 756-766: 480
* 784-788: 393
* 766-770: 452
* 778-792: 418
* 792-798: 392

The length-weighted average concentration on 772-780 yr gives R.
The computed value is 421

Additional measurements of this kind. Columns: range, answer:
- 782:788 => 388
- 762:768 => 440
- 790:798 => 389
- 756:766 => 449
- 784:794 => 385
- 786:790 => 380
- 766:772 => 448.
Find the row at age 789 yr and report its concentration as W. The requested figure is 368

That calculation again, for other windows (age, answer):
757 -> 447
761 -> 435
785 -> 392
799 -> 419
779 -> 387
